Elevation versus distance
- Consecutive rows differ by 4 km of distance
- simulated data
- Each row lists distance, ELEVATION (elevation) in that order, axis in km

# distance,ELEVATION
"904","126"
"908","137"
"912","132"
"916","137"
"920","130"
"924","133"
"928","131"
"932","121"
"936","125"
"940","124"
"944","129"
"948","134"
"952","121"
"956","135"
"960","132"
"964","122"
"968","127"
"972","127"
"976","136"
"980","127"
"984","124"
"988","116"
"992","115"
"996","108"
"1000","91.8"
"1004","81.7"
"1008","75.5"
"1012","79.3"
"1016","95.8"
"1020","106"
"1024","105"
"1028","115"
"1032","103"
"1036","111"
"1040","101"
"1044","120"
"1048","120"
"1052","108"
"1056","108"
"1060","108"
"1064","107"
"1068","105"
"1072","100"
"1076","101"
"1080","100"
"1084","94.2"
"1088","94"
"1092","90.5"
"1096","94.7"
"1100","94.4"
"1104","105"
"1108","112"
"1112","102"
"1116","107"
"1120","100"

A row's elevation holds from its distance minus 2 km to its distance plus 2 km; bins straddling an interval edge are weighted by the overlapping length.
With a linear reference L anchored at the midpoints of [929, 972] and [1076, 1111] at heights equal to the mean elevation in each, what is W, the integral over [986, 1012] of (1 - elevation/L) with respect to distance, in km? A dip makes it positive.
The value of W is 4.6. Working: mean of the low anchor 127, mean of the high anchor 98.4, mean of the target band 96.6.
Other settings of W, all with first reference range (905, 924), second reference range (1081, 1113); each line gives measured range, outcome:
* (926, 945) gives 0.5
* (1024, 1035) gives 0.3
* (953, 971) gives -0.6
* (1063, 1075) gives 0.0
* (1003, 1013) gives 3.2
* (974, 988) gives -0.8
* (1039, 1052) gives -0.7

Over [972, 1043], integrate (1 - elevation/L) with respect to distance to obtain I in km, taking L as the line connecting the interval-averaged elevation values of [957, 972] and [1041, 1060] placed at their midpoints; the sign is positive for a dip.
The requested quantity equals 8.3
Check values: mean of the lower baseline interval 128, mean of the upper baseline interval 113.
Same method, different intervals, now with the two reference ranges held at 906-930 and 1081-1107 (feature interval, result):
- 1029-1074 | -1.4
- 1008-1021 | 2.6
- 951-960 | -0.3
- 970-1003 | 0.6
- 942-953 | -0.1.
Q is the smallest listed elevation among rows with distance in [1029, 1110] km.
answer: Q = 90.5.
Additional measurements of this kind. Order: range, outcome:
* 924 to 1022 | 75.5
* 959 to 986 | 122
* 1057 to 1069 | 105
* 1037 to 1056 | 101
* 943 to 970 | 121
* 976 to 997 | 108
